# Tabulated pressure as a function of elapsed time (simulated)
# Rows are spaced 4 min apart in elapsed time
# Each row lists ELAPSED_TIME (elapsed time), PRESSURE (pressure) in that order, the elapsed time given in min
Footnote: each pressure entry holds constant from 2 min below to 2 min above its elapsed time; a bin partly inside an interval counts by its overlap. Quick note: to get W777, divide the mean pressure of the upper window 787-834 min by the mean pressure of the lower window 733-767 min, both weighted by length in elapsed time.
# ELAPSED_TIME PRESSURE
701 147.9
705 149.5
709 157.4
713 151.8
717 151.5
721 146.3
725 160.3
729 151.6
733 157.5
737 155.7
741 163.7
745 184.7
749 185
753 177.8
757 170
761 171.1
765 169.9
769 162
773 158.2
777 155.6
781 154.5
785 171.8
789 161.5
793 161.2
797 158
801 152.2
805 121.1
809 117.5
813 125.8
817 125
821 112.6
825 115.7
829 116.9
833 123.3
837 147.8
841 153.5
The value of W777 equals 0.8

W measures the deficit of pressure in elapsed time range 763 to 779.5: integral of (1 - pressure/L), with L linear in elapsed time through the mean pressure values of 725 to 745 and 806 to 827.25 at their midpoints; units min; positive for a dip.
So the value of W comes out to -2.2 min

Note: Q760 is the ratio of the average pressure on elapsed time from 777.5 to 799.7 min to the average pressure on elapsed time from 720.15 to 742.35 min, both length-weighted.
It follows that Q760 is 1.03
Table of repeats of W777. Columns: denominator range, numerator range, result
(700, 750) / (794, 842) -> 0.83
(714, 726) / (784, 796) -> 1.08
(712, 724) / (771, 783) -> 1.04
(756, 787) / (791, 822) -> 0.82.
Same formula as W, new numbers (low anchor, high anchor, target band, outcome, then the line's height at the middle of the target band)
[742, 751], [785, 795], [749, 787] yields 1.4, 173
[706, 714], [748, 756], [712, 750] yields 1.5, 167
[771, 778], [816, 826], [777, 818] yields -2.4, 137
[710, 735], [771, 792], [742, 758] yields -2.3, 157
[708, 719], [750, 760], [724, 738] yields 0.5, 162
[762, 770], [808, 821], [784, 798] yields -1.9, 144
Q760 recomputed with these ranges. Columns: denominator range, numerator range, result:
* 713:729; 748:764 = 1.15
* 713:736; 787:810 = 0.95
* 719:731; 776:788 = 1.05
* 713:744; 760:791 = 1.04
